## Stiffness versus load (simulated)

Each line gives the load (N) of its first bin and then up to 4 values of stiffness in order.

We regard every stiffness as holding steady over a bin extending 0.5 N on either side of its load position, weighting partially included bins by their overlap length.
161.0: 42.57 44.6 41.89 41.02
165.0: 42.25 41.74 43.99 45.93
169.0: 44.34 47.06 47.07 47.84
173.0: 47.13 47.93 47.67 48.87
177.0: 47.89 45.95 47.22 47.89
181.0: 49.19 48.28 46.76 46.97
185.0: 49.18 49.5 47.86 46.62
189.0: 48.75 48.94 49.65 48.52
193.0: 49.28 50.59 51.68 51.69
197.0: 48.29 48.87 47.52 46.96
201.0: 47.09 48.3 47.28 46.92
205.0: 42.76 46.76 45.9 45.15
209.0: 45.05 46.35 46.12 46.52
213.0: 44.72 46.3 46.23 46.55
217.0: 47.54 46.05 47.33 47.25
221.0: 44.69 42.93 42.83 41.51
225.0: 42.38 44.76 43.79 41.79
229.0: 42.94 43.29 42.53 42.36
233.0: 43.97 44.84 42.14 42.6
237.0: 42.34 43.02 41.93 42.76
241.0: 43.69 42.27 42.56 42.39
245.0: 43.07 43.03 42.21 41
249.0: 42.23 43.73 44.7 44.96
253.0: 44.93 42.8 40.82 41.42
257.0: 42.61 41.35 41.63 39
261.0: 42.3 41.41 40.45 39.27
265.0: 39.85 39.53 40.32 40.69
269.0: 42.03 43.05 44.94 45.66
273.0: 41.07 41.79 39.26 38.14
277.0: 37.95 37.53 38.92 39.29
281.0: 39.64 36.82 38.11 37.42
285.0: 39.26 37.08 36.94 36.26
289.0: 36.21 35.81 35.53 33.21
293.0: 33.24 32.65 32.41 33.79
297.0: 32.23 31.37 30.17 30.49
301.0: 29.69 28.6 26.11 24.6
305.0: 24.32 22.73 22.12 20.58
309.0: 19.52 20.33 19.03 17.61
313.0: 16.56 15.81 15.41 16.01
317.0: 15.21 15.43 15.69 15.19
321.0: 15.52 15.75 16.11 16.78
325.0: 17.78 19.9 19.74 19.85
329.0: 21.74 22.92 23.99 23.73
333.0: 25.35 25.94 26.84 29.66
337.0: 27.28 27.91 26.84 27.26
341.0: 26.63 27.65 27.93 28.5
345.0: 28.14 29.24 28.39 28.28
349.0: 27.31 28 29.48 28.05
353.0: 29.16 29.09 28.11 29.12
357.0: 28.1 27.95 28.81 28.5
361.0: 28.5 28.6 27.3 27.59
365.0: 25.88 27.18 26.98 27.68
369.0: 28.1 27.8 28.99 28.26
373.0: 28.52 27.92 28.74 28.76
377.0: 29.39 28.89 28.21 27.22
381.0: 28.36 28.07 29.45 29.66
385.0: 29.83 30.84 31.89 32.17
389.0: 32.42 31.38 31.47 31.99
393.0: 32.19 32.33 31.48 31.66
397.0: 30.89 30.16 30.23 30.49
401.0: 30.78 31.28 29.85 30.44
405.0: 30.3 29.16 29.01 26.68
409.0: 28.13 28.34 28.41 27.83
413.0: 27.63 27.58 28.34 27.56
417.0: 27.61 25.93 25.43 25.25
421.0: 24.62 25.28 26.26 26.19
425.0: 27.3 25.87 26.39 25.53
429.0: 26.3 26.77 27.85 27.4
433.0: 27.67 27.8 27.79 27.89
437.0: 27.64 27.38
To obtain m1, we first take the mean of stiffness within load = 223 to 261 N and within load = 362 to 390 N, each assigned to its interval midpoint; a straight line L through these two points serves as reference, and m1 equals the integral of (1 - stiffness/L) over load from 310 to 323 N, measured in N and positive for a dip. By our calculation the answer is 7.0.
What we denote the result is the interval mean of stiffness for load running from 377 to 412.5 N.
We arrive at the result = 30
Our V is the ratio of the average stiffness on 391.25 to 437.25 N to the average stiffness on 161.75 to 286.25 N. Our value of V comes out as 0.6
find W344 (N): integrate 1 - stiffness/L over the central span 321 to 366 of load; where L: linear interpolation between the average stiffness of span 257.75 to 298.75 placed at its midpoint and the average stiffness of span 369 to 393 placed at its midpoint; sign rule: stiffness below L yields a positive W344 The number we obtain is 9.4 N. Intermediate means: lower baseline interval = 38.3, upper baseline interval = 29.6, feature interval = 25.8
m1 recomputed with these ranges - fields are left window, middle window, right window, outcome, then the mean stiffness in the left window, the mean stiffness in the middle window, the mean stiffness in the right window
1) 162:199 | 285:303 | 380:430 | 2.3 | 47.3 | 33.2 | 28.9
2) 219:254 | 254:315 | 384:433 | 7.9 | 43.2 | 34.4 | 28.8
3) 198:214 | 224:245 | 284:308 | -0.7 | 46.3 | 42.9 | 31.4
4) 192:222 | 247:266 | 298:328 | -4.0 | 47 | 41.9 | 20.3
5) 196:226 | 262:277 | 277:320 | -3.0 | 46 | 41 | 28.5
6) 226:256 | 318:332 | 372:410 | 6.7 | 42.9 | 18.6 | 30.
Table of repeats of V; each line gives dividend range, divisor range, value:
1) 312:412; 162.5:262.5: 0.59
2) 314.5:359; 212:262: 0.55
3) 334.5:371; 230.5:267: 0.66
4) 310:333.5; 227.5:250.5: 0.43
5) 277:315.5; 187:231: 0.65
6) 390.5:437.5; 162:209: 0.60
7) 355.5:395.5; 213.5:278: 0.68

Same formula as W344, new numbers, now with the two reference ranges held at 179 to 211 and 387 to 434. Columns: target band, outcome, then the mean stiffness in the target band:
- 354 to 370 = 2.5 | 27.9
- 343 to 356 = 2.1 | 28.5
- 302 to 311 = 3.6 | 22.7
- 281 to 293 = 0.9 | 36.6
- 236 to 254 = 0.2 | 43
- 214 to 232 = 0.4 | 44.4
